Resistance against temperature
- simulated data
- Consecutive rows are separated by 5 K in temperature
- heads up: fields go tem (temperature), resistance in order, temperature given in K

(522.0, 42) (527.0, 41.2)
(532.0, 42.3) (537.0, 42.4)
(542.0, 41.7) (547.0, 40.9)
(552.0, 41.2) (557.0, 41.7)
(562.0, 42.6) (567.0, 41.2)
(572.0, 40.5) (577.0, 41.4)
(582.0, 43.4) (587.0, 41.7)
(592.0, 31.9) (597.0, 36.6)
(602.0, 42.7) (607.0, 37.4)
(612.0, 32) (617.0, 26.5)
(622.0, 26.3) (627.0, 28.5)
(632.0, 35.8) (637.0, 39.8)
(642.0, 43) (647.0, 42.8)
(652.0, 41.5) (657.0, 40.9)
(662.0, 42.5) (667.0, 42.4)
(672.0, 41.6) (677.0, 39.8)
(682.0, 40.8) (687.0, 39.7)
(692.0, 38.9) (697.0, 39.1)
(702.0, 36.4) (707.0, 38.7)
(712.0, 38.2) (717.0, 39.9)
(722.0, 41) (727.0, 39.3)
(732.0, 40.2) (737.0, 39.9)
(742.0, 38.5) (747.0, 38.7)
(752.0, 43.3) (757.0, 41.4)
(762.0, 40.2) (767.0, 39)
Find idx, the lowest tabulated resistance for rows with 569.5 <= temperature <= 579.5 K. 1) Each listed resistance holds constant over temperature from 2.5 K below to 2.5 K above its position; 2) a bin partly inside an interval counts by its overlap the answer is 40.5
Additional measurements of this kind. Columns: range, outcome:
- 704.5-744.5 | 38.2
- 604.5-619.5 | 26.5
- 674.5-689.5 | 39.7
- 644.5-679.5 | 39.8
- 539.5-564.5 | 40.9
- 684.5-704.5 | 36.4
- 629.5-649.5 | 35.8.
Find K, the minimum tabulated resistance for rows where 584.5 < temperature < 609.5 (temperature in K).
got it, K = 31.9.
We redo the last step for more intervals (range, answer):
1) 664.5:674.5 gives 41.6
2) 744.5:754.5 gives 38.7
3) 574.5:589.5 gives 41.4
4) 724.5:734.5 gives 39.3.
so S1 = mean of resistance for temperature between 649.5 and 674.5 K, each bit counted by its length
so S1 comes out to 41.8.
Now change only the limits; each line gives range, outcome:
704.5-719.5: 38.9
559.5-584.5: 41.8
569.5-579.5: 41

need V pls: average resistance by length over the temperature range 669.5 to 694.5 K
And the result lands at 40.2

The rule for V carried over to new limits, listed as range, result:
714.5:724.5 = 40.5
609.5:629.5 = 28.3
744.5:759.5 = 41.1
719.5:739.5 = 40.1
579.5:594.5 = 39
